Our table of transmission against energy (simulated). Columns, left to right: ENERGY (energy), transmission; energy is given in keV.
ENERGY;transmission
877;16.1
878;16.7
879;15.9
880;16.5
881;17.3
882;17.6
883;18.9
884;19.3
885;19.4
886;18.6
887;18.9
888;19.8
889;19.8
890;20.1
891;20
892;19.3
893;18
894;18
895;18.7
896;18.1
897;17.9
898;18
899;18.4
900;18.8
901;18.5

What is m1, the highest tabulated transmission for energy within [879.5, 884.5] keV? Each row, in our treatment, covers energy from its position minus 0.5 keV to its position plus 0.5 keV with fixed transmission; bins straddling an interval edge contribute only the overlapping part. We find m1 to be 19.3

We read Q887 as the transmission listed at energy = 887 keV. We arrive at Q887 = 18.9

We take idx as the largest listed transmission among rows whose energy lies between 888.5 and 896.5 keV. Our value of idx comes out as 20.1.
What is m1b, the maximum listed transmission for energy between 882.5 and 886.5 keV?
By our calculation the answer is 19.4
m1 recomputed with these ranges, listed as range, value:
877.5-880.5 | 16.7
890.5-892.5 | 20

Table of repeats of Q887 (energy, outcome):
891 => 20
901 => 18.5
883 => 18.9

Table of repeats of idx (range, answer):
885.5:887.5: 18.9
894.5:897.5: 18.7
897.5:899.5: 18.4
